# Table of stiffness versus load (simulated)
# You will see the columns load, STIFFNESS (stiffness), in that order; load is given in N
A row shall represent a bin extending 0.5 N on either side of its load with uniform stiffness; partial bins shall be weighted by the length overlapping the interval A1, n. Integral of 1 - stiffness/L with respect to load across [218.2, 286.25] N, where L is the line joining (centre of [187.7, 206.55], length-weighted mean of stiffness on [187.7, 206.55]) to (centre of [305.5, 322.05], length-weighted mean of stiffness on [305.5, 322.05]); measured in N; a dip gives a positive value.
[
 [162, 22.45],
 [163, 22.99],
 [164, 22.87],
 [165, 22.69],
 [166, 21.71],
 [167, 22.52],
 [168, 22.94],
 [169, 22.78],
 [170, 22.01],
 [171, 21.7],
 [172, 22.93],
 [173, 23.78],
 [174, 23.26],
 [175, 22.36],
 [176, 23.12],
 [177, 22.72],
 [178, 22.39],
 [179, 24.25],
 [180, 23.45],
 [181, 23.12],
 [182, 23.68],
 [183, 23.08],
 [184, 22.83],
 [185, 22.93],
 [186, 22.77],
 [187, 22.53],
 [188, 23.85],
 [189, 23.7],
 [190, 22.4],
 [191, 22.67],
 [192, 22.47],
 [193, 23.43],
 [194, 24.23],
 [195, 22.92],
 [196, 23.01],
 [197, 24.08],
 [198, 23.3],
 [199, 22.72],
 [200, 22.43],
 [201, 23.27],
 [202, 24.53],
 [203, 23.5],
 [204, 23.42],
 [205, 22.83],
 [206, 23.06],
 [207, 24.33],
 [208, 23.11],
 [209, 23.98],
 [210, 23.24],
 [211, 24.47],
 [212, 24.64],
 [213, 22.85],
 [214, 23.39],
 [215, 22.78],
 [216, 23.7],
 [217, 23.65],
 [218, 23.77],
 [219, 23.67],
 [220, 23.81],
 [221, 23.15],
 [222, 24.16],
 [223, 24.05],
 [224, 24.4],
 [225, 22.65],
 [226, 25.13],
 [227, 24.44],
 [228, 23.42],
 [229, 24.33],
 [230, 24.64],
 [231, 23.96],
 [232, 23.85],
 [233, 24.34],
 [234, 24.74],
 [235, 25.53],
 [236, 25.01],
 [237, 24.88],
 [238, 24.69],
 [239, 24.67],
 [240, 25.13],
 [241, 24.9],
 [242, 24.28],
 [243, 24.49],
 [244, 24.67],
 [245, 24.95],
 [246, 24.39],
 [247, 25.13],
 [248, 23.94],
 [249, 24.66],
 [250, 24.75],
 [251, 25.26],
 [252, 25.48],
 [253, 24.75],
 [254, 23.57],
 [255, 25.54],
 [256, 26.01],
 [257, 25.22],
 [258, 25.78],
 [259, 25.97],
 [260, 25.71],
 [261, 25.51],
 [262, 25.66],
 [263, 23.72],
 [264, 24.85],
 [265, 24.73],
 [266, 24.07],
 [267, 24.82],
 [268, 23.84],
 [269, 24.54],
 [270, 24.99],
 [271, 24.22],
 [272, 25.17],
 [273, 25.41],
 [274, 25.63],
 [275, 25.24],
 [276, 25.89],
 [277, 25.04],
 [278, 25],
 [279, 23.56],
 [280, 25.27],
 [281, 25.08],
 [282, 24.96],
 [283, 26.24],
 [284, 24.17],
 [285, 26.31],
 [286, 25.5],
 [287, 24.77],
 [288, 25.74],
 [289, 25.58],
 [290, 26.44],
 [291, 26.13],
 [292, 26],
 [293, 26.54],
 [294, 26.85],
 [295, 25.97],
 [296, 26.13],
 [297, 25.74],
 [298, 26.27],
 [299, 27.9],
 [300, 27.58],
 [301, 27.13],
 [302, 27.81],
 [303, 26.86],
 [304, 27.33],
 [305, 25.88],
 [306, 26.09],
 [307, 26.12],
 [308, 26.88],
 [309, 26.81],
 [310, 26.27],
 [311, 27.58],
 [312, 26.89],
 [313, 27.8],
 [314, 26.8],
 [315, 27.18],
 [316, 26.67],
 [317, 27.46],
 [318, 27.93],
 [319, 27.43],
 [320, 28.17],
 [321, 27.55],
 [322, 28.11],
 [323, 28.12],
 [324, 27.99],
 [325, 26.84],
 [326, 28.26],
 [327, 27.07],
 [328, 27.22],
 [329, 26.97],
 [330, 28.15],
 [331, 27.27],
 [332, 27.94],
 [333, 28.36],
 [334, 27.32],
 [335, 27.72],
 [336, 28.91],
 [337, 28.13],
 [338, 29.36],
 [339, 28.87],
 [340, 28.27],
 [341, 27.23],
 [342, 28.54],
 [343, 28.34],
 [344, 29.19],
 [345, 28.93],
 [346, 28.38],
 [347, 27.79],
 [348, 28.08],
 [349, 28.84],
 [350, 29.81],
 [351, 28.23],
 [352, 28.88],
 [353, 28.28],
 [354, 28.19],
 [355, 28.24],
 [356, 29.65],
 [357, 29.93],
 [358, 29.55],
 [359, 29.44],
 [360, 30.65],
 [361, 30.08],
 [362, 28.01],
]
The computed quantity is 0.9 N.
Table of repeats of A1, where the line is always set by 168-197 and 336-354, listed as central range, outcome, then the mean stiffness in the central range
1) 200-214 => 0.2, 23.6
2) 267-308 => 1.3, 25.8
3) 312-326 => 0.1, 27.5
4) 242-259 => 0.3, 24.9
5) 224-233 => 0.2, 24.1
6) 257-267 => 0.2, 25.1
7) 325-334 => 0.1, 27.6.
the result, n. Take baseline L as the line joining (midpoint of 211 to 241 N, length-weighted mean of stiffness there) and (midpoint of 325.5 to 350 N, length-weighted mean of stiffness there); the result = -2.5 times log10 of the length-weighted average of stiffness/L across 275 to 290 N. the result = 0.04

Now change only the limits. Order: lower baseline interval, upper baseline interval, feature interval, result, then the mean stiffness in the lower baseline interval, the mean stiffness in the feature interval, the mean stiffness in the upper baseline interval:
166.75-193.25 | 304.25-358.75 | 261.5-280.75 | 0.05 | 23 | 24.8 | 27.9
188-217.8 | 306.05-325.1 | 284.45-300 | 0.01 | 23.4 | 26.2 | 27.3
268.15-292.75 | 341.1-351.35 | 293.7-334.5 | -0.01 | 25.3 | 27.2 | 28.6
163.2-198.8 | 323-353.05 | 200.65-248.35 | 0.02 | 23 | 24.1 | 28.2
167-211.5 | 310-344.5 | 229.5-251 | 0.01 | 23.2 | 24.7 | 27.8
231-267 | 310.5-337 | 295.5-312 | 0.00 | 24.9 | 26.8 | 27.6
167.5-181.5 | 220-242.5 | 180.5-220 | 0.01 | 22.9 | 23.3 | 24.4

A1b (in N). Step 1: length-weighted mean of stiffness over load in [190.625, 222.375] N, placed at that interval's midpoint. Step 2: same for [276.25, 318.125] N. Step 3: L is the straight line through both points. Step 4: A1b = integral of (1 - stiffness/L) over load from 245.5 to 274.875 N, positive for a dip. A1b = 0.2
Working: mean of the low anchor 23.5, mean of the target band 24.9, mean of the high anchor 26.3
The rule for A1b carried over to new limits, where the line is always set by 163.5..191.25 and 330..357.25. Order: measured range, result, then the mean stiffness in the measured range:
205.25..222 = 0.3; 23.6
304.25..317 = 0.3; 26.8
